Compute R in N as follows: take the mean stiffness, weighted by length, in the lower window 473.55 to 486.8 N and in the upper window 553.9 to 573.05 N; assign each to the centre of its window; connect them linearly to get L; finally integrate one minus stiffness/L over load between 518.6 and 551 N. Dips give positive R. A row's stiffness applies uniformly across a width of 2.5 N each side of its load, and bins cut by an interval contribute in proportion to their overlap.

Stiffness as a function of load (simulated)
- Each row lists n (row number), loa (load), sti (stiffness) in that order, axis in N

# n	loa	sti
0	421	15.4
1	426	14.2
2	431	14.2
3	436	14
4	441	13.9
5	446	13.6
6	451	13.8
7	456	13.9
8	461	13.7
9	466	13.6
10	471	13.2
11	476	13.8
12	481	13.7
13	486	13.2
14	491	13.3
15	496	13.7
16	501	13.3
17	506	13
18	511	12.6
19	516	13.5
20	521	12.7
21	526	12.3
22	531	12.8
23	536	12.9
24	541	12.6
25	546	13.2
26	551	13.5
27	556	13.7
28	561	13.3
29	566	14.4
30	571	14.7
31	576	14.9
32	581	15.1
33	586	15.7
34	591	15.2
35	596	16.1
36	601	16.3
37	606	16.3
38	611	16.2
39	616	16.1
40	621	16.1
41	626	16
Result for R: 2.5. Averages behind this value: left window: 13.6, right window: 14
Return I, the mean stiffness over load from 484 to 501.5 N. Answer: 13.4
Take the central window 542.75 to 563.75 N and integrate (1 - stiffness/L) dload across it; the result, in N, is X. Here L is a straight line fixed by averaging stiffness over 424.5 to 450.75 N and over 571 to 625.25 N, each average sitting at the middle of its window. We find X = 2.5 N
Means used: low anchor 14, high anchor 15.8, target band 13.4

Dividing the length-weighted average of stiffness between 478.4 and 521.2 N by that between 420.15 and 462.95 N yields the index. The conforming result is 0.94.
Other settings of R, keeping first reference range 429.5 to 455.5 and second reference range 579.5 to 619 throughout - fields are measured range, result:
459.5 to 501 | 2.5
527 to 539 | 1.8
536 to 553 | 2.4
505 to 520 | 1.8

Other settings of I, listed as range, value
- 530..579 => 13.6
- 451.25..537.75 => 13.3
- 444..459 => 13.8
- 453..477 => 13.6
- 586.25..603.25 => 15.8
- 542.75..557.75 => 13.4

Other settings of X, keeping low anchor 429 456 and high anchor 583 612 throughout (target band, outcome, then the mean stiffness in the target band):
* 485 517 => 3.2 N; 13.2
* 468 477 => 0.5 N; 13.5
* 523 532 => 1.5 N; 12.5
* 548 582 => 2.9 N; 14.2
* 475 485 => 0.5 N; 13.7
